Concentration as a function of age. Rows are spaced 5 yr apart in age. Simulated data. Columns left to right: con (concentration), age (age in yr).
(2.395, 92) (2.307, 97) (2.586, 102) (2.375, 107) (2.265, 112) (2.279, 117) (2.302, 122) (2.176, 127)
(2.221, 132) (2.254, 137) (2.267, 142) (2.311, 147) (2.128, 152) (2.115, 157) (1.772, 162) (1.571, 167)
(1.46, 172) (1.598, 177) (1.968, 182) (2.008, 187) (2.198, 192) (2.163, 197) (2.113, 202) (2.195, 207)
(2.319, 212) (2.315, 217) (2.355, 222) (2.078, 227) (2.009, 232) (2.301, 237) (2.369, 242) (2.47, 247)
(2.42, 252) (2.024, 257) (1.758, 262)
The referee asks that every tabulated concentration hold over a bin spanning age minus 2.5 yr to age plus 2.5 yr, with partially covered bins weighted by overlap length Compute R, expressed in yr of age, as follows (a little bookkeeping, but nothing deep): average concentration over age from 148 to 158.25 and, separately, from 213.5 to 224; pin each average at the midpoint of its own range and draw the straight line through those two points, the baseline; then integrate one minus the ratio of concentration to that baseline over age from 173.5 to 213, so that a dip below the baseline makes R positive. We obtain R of 3.82 yr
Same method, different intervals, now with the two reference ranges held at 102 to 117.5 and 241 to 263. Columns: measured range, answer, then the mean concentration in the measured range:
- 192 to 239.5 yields 1.2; 2.2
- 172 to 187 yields 3.4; 1.77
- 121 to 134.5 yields 0.7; 2.23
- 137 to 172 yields 4.7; 2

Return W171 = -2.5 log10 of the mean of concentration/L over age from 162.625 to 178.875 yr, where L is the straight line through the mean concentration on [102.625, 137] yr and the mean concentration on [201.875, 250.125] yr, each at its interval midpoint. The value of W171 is 0.40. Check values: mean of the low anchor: 2.29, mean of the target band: 1.57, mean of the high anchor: 2.26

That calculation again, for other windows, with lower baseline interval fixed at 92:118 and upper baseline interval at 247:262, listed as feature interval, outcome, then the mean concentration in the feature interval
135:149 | 0.02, 2.28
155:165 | 0.20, 1.92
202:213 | 0.01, 2.22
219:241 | 0.01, 2.2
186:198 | 0.06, 2.13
